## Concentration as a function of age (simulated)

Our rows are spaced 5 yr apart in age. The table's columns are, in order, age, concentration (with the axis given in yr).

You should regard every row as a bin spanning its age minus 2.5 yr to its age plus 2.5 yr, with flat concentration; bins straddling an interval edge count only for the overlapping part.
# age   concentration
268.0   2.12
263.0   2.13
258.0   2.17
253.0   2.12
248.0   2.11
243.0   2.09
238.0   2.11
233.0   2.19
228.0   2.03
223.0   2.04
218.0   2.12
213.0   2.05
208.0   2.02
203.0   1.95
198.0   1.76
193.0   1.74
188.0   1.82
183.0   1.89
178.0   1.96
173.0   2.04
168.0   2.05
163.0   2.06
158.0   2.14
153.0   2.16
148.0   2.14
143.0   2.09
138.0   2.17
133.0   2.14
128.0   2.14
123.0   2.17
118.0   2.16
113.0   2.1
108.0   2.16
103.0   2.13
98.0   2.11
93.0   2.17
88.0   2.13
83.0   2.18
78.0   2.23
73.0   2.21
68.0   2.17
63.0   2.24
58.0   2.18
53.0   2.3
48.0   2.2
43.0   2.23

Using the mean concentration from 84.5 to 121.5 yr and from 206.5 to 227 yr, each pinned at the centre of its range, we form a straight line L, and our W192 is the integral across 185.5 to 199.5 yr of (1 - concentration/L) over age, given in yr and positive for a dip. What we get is 2.0 yr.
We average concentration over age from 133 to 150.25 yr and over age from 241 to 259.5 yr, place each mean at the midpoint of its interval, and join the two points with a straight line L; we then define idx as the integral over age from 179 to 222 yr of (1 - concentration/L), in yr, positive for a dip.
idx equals 4.09 yr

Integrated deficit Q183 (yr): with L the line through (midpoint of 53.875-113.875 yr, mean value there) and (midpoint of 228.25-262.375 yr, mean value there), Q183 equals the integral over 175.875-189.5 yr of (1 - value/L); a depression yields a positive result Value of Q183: 1.6 yr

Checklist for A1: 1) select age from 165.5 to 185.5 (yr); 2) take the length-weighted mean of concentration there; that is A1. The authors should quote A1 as 1.99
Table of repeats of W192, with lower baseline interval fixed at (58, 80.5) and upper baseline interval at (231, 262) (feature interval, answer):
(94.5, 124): 0.7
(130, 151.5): 0.4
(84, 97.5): 0.3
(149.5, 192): 3.1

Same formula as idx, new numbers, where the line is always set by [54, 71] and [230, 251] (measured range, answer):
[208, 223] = 0.5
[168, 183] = 1.1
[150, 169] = 0.5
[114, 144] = 0.4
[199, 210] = 1.0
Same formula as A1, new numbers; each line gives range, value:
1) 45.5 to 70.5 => 2.22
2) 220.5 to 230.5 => 2.03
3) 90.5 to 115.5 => 2.13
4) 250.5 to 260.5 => 2.15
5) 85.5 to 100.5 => 2.14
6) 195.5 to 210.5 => 1.91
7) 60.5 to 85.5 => 2.21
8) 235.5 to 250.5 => 2.1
